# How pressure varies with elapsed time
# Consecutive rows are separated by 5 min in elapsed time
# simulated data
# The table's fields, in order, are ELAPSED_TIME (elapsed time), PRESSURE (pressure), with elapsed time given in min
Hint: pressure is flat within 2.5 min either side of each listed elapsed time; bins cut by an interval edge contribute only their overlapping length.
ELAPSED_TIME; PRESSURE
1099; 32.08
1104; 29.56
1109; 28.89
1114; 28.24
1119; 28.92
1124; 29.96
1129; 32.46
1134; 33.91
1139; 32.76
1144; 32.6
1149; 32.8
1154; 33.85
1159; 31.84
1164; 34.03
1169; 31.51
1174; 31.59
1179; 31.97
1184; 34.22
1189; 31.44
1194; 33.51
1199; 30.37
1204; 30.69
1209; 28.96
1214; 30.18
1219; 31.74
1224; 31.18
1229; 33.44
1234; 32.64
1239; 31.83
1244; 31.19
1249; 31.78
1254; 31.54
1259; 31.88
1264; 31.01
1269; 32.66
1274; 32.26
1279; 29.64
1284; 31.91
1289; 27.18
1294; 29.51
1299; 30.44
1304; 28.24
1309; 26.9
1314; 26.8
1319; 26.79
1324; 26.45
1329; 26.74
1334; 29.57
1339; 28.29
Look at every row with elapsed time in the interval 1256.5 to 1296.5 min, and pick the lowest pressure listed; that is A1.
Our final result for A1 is 27.18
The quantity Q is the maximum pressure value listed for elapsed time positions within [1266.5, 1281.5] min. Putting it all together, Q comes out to 32.66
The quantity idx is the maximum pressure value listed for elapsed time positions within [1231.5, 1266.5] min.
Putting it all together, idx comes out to 32.64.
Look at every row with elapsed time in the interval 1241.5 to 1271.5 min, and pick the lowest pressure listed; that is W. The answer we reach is 31.01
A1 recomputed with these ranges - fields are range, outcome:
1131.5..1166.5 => 31.84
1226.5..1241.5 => 31.83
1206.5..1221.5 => 28.96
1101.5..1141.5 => 28.24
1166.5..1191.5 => 31.44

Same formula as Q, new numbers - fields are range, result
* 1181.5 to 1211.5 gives 34.22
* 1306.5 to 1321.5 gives 26.9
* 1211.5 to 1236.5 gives 33.44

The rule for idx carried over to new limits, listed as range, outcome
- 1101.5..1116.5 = 29.56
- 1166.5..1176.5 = 31.59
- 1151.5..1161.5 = 33.85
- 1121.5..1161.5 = 33.91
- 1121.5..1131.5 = 32.46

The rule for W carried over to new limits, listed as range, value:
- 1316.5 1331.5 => 26.45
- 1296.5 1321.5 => 26.79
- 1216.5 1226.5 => 31.18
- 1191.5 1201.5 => 30.37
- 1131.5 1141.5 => 32.76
